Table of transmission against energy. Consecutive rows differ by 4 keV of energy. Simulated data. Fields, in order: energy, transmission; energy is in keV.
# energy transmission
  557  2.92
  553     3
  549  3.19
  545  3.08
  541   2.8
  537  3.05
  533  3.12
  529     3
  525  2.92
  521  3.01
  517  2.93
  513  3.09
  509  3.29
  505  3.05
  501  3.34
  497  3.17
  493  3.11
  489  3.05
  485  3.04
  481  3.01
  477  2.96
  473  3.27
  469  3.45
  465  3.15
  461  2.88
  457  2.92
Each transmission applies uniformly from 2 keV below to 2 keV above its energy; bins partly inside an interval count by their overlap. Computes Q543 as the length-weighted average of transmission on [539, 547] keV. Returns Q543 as 2.94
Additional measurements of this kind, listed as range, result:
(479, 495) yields 3.05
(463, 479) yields 3.21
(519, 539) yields 3.02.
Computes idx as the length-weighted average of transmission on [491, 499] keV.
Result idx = 3.14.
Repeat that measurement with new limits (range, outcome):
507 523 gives 3.08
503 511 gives 3.17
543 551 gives 3.13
